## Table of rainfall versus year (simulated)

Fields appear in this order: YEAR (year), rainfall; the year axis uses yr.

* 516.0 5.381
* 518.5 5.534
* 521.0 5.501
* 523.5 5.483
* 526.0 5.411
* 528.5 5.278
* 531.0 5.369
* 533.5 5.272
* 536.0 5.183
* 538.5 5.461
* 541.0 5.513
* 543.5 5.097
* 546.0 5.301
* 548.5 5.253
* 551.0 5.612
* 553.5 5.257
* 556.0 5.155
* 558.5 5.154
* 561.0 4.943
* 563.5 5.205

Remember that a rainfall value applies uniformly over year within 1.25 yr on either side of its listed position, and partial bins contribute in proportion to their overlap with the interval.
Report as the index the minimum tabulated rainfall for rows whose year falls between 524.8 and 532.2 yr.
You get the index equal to 5.278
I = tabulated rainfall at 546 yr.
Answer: 5.301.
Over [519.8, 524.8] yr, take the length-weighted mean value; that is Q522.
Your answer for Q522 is 5.49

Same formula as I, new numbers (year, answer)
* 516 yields 5.381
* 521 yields 5.501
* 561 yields 4.943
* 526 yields 5.411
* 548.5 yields 5.253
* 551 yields 5.612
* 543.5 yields 5.097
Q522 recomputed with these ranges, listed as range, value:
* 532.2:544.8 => 5.31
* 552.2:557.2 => 5.21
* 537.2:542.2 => 5.48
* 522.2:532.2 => 5.39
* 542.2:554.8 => 5.3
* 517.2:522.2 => 5.52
